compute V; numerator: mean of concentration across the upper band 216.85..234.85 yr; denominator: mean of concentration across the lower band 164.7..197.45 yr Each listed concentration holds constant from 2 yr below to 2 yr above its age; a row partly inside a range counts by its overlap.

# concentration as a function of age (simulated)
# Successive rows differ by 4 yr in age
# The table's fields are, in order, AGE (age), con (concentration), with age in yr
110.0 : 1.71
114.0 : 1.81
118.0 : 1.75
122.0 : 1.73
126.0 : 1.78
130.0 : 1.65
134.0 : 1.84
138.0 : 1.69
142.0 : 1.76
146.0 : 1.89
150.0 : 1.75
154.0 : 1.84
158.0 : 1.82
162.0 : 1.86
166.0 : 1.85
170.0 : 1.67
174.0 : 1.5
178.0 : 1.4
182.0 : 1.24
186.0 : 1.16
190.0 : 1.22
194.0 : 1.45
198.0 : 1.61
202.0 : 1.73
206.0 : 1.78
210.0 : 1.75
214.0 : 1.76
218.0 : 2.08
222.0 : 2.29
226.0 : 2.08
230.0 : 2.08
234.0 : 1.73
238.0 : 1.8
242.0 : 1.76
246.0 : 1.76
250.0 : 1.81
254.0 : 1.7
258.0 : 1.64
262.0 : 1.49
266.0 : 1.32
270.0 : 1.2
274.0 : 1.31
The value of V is 1.4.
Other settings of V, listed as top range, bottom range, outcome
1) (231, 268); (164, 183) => 1.09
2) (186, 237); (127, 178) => 1.01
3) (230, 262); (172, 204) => 1.24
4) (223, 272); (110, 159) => 0.96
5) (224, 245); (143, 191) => 1.17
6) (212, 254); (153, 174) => 1.07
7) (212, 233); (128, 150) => 1.16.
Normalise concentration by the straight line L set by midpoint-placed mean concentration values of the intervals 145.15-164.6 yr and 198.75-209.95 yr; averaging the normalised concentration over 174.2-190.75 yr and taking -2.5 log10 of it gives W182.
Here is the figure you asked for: 0.35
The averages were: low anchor 1.83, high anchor 1.74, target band 1.28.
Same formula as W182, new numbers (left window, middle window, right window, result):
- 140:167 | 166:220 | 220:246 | 0.19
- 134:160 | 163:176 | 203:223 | 0.09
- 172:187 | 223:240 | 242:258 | -0.19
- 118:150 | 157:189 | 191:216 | 0.11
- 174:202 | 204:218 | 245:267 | -0.23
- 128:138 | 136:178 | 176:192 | -0.16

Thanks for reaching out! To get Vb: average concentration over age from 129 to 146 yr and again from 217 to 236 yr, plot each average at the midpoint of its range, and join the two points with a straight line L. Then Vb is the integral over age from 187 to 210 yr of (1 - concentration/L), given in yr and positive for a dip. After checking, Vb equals 4.7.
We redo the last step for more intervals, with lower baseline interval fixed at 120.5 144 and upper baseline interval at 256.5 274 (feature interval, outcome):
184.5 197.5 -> 2.2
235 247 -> -2.6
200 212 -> -1.6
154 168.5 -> -1.5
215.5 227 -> -4.8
